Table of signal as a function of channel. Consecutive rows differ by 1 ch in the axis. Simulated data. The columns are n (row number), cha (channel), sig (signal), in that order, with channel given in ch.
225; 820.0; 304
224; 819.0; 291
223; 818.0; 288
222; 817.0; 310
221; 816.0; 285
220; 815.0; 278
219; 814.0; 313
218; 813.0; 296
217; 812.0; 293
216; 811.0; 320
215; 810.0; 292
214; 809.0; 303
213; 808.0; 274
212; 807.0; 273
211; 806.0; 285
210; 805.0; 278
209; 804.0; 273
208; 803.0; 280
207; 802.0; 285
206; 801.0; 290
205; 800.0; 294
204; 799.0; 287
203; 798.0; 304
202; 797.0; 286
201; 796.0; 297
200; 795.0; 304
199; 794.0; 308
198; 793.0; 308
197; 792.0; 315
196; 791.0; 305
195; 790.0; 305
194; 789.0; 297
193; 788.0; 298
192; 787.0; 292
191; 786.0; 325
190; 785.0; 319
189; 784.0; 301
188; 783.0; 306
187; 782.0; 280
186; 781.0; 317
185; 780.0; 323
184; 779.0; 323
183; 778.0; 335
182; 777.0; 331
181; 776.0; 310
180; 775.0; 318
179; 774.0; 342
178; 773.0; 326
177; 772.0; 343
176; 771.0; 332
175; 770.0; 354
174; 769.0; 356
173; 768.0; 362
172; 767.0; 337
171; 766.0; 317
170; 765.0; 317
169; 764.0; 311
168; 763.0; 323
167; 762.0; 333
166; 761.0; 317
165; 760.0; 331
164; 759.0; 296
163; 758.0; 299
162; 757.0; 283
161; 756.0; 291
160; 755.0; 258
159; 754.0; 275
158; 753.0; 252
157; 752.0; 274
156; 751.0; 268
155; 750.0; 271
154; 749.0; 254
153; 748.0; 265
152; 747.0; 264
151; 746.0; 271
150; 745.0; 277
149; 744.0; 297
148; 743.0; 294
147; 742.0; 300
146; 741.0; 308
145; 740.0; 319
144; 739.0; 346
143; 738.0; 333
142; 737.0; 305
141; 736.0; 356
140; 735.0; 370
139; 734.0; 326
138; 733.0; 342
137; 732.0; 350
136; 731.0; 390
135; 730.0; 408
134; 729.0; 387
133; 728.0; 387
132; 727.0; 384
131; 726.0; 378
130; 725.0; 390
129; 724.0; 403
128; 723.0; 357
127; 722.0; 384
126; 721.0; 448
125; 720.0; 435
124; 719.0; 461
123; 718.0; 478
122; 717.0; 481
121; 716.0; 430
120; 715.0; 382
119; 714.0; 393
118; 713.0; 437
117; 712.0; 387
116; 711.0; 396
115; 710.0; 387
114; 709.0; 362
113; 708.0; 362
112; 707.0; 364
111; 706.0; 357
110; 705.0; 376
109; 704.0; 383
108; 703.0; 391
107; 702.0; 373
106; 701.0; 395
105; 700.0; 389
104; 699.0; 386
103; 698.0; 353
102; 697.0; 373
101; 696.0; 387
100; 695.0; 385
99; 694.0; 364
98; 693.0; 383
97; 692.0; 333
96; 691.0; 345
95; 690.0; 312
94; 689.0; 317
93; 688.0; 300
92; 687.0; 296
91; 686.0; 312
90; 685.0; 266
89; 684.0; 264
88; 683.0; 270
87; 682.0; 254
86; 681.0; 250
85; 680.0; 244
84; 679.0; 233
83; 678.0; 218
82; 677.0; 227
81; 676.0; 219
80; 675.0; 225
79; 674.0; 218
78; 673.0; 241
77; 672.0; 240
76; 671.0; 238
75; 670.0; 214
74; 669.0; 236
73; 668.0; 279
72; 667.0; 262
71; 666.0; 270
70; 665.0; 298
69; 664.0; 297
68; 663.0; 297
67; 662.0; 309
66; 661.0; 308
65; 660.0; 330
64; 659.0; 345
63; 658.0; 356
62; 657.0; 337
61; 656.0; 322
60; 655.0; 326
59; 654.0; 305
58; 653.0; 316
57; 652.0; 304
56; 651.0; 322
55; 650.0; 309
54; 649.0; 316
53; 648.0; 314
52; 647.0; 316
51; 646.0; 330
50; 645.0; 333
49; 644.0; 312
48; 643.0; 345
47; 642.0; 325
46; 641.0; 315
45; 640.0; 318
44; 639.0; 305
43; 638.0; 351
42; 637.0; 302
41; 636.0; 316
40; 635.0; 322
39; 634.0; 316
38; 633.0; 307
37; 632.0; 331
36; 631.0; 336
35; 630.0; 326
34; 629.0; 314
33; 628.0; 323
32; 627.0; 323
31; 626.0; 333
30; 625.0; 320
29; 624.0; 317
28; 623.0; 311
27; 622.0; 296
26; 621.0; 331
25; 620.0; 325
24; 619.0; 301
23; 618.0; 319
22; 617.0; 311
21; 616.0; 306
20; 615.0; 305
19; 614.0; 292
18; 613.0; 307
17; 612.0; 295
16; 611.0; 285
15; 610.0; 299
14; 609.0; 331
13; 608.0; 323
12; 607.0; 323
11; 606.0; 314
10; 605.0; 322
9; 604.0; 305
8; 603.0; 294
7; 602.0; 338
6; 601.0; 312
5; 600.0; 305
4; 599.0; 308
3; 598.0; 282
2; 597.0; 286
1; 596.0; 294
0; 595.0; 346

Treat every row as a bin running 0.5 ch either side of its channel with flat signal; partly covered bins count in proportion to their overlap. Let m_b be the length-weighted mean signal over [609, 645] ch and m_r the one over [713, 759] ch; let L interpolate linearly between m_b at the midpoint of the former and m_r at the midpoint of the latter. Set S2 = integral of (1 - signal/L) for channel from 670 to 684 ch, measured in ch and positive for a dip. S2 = 3.9 ch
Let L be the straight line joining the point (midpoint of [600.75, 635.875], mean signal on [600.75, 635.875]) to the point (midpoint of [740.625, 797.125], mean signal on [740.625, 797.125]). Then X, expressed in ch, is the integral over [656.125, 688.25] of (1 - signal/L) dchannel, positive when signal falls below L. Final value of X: 4.2 ch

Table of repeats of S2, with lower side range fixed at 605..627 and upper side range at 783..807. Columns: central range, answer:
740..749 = 0.5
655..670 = 0.3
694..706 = -2.9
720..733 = -3.7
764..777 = -1.5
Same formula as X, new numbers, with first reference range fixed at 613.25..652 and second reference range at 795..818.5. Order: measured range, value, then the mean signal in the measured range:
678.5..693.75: 0.81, 293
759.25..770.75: -1.33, 332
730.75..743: -1.32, 334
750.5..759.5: 0.65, 277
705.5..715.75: -2.61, 384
